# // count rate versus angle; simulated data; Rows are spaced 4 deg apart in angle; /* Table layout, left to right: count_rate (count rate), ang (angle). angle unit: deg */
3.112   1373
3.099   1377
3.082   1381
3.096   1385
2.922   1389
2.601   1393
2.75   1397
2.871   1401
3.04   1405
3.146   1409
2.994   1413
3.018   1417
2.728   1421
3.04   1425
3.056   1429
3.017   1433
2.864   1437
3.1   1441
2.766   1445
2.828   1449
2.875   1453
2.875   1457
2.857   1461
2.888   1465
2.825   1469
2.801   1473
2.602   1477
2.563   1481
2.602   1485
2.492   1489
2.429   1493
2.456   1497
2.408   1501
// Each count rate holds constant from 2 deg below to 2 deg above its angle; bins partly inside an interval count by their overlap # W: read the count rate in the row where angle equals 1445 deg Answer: 2.766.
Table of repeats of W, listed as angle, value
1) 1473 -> 2.801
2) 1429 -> 3.056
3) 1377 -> 3.099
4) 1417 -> 3.018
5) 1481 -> 2.563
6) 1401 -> 2.871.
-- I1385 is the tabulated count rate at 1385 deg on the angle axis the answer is 3.096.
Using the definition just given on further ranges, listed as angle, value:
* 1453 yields 2.875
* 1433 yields 3.017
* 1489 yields 2.492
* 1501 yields 2.408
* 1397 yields 2.75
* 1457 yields 2.875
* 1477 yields 2.602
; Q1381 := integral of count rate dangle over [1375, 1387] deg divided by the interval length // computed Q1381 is 3.09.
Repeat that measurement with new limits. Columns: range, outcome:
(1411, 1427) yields 2.95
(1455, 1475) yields 2.85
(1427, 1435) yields 3.04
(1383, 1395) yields 2.87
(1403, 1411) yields 3.09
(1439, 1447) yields 2.93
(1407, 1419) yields 3.05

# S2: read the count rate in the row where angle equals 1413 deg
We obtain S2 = 2.994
